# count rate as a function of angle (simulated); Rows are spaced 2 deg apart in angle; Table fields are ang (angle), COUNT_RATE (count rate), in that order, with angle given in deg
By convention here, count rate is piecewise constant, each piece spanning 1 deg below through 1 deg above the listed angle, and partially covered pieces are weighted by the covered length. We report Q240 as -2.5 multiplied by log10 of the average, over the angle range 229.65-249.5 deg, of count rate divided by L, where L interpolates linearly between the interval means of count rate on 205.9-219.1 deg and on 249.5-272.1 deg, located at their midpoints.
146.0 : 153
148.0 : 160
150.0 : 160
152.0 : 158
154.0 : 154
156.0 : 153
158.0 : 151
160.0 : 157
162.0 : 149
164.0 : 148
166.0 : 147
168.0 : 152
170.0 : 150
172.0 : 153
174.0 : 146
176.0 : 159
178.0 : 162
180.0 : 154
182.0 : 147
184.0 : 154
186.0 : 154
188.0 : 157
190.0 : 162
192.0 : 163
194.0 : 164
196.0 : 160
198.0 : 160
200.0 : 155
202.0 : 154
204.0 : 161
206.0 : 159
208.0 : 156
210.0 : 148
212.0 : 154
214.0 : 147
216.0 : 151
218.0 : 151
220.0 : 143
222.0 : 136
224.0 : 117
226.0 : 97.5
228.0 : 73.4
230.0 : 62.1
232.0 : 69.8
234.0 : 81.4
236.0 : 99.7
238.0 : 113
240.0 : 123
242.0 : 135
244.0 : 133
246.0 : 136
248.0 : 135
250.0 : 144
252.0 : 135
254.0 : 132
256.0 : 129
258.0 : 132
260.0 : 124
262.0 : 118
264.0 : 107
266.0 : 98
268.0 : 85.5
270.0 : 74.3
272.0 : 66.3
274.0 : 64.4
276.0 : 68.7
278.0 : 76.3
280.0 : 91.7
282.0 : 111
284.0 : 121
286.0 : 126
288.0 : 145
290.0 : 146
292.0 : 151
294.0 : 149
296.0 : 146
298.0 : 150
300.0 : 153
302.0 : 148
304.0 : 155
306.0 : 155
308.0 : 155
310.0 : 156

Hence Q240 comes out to 0.16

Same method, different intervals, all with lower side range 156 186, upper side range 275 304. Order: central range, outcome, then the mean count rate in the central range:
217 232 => 0.29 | 109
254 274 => 0.28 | 103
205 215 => -0.06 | 153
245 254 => 0.00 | 137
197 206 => -0.08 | 158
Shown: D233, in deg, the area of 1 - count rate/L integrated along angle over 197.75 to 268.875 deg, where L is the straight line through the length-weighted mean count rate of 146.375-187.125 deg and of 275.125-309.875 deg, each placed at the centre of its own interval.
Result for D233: 8.3 deg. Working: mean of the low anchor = 153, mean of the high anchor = 133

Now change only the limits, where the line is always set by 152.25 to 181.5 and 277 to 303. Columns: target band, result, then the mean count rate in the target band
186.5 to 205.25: -1.5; 159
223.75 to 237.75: 5.5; 85.6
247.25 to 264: 1.0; 130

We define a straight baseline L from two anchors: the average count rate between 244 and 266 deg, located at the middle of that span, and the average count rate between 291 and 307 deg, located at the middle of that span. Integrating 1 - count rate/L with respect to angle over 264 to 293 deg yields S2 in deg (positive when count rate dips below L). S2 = 8.03 deg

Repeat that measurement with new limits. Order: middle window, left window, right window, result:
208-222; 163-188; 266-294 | -1.5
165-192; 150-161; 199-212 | 0.2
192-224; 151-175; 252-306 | -3.1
